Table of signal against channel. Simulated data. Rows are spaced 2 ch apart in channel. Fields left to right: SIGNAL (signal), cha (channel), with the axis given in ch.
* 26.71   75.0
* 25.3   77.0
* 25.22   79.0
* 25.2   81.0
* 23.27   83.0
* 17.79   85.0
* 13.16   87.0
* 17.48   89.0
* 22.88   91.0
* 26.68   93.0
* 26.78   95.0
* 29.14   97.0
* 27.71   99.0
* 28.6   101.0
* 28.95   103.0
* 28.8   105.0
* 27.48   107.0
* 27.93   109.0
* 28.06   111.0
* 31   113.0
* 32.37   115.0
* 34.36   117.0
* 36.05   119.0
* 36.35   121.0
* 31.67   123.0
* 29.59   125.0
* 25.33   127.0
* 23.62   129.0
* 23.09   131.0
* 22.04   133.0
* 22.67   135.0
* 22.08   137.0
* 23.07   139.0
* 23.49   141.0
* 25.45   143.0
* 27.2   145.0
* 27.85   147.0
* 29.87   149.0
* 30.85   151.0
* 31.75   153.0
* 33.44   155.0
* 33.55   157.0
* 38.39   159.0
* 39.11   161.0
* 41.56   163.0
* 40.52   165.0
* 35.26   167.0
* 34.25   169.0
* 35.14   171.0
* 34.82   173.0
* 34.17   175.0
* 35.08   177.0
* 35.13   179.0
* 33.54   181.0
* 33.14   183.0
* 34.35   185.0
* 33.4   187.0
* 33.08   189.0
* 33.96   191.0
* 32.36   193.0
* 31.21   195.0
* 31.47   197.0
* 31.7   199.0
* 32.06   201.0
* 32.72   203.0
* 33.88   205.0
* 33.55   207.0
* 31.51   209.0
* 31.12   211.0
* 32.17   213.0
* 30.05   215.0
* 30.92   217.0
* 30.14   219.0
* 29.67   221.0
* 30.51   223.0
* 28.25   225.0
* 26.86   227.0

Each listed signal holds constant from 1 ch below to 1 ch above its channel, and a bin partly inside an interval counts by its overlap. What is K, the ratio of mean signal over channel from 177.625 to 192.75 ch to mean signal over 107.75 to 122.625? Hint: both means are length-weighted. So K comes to 1.05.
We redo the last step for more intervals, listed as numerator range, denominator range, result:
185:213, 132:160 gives 1.16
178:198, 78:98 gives 1.46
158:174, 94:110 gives 1.33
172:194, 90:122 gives 1.15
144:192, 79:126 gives 1.25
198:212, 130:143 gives 1.41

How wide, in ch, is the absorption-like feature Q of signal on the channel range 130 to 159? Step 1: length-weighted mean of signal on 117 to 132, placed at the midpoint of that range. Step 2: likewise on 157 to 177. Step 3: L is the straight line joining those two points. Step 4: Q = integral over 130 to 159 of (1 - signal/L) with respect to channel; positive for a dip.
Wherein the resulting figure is 5.2 ch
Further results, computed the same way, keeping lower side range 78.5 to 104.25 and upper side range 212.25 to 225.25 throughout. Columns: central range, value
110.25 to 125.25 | -4.3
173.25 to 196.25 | -4.0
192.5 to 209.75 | -1.7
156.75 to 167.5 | -4.3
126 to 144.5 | 1.9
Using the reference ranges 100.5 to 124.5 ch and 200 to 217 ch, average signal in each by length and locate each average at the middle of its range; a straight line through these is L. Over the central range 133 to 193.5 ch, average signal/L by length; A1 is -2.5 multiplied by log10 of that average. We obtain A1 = -0.02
